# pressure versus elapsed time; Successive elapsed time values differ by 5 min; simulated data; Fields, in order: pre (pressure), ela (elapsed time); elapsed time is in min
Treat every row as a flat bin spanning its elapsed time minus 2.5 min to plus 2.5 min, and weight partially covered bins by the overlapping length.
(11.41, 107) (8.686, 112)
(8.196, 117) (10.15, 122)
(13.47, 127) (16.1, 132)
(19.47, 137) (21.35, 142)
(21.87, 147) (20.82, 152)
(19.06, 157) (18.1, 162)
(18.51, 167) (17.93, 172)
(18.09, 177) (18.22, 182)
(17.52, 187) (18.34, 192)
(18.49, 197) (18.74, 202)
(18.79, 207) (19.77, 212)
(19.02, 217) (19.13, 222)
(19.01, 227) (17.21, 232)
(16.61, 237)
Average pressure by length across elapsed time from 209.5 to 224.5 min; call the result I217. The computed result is 19.3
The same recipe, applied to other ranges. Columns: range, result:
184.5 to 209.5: 18.4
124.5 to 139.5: 16.3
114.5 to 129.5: 10.6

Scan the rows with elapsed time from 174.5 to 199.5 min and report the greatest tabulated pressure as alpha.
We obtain 18.49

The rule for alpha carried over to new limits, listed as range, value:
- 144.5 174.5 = 21.87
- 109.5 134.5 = 16.1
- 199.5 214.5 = 19.77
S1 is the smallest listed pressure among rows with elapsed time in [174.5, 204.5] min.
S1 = 17.52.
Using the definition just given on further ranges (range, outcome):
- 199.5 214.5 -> 18.74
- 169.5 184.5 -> 17.93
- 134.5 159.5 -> 19.06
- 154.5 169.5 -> 18.1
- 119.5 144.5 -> 10.15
